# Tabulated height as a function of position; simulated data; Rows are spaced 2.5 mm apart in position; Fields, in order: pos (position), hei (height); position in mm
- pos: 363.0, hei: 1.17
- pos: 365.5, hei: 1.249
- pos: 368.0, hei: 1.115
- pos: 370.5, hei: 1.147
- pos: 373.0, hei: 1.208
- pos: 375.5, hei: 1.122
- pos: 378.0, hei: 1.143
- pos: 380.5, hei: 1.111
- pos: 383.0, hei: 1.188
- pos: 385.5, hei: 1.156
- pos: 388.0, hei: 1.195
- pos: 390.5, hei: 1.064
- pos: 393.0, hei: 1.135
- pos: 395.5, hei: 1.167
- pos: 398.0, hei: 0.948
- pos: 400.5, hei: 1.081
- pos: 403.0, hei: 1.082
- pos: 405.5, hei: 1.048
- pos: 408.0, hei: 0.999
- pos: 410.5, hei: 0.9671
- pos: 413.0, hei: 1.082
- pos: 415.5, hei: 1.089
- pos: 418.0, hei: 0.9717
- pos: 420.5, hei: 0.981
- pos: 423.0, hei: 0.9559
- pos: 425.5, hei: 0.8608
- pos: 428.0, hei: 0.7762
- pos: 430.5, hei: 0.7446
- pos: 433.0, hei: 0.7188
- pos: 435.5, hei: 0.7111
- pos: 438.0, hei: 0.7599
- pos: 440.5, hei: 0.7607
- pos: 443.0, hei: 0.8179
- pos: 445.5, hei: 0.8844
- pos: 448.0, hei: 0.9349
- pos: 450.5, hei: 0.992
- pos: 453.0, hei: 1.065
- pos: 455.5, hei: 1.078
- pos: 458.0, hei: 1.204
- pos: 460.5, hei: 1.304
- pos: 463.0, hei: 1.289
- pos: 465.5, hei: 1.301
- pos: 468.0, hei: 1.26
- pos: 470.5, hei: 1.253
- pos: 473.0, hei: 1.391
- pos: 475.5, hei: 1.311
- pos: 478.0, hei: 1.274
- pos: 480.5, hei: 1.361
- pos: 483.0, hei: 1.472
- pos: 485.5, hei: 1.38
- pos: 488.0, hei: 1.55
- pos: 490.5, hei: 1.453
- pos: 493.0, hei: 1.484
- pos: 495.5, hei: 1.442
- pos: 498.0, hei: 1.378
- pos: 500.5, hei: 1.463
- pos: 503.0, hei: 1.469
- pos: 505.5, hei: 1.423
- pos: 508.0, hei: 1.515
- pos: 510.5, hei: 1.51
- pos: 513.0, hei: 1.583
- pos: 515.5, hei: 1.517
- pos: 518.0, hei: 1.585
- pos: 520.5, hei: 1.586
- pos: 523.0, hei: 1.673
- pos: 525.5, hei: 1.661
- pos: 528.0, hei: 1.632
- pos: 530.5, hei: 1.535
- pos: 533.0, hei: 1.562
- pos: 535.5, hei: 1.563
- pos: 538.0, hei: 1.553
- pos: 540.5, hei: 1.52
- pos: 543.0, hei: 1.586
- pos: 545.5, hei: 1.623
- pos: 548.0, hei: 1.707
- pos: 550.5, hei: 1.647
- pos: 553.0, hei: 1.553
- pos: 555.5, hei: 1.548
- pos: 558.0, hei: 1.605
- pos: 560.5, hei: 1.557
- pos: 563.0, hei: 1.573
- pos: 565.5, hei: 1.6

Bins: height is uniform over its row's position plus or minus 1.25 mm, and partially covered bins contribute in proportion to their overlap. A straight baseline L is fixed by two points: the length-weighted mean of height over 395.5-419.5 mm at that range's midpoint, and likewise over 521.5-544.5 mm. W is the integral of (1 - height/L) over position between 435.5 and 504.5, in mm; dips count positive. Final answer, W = 4.99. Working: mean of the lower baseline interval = 1.04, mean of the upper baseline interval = 1.59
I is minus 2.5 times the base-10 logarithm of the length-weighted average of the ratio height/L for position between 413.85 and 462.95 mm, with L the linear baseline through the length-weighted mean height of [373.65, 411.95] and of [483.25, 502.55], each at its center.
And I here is 0.32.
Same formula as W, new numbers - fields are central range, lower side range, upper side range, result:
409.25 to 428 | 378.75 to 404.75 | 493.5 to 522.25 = 3.56 mm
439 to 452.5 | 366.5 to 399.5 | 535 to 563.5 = 4.33 mm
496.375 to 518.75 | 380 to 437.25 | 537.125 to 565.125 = -1.30 mm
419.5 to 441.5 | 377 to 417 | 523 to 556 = 7.29 mm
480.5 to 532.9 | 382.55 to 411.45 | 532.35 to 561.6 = -2.21 mm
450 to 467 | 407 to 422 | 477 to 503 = 0.98 mm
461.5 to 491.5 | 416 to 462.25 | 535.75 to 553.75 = -5.00 mm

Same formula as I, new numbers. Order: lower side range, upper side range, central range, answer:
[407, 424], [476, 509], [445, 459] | 0.17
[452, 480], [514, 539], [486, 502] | -0.04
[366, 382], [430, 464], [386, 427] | 0.02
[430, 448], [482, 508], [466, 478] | -0.11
